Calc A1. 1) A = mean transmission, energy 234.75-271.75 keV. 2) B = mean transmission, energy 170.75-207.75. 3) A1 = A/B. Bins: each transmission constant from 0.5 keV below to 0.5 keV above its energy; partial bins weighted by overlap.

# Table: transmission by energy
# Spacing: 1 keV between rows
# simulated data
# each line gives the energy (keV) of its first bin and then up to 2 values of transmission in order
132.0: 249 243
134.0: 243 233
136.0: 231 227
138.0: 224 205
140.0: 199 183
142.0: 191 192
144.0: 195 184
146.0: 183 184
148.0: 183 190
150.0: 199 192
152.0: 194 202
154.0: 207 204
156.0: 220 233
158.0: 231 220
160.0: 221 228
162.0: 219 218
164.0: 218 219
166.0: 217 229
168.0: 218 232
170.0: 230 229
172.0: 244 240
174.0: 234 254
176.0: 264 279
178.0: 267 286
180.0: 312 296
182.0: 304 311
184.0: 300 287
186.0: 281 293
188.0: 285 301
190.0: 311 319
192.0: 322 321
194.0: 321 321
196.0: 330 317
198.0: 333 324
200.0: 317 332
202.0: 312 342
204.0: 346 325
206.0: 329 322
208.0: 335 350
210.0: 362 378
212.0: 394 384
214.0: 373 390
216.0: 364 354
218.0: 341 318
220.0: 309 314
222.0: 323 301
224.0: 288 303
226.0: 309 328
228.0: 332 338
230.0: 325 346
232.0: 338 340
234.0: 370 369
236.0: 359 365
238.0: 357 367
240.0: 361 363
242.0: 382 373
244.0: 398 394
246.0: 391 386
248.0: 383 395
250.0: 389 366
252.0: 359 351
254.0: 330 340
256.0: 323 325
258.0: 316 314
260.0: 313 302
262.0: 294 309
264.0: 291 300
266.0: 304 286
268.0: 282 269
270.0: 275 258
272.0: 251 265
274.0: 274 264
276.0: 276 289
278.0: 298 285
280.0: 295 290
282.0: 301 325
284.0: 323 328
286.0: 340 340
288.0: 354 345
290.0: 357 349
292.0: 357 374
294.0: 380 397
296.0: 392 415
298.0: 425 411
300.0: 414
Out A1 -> 1.12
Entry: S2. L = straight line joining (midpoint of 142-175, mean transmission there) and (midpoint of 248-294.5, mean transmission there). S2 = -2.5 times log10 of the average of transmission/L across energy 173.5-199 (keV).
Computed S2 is -0.24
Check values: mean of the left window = 213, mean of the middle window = 298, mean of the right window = 317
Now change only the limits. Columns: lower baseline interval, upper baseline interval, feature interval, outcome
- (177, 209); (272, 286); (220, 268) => -0.13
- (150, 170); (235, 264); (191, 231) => -0.14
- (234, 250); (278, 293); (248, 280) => 0.15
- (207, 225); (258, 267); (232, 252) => -0.16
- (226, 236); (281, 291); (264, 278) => 0.21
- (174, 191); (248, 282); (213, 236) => -0.13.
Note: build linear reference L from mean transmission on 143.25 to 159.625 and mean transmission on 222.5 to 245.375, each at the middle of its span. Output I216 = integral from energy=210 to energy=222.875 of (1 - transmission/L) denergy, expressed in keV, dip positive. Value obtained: -1.5 keV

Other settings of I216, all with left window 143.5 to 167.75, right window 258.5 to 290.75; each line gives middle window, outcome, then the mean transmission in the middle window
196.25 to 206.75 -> -3.6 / 328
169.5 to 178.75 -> -1.1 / 250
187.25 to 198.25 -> -3.7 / 316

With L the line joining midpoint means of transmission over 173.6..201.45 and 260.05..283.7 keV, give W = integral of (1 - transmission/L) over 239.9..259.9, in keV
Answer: -4.8 keV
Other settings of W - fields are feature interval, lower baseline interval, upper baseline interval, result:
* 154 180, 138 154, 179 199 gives 1.5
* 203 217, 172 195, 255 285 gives -3.2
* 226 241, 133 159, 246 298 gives -3.1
